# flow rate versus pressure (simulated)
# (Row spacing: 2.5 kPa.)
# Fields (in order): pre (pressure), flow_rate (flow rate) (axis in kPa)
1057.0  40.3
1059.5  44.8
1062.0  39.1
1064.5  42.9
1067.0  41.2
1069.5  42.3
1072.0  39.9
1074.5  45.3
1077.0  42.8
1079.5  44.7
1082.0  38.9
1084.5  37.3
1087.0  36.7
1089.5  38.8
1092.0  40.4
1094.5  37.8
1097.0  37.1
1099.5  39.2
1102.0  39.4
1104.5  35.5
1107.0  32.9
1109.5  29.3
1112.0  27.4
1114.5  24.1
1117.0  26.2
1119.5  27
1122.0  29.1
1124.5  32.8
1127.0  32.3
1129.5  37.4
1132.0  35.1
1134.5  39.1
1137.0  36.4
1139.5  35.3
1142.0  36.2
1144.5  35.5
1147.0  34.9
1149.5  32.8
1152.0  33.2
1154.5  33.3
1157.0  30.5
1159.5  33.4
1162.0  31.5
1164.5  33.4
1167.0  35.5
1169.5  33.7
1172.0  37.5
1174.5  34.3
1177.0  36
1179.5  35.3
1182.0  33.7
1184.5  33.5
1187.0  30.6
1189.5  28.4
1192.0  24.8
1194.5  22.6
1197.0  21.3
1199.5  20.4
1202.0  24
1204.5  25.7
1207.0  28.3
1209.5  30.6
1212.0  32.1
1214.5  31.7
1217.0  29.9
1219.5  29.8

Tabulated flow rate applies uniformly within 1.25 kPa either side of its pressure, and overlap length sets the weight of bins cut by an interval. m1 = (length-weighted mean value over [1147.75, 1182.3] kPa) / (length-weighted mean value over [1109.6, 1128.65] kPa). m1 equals 1.2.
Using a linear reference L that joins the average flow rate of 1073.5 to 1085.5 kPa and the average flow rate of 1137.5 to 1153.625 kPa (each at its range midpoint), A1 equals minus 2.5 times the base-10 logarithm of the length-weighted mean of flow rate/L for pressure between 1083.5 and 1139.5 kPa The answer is 0.126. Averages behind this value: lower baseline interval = 41.8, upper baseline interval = 34.7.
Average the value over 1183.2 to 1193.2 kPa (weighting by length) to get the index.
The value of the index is 29.4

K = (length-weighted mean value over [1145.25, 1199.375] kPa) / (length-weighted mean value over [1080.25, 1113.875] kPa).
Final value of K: 0.88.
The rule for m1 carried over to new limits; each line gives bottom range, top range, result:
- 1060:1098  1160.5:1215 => 0.75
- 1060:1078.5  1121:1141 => 0.83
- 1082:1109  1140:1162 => 0.90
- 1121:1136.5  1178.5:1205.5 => 0.79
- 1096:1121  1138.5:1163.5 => 1.06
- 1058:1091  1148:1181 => 0.82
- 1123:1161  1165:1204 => 0.87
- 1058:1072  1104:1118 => 0.69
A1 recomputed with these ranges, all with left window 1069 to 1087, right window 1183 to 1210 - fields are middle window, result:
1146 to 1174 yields -0.09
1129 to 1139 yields -0.08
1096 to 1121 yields 0.18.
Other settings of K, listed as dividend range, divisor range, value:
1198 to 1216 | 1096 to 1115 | 0.82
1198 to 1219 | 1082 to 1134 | 0.82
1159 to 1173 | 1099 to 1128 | 1.10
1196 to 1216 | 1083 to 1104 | 0.70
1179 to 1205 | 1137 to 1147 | 0.76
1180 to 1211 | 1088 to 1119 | 0.80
